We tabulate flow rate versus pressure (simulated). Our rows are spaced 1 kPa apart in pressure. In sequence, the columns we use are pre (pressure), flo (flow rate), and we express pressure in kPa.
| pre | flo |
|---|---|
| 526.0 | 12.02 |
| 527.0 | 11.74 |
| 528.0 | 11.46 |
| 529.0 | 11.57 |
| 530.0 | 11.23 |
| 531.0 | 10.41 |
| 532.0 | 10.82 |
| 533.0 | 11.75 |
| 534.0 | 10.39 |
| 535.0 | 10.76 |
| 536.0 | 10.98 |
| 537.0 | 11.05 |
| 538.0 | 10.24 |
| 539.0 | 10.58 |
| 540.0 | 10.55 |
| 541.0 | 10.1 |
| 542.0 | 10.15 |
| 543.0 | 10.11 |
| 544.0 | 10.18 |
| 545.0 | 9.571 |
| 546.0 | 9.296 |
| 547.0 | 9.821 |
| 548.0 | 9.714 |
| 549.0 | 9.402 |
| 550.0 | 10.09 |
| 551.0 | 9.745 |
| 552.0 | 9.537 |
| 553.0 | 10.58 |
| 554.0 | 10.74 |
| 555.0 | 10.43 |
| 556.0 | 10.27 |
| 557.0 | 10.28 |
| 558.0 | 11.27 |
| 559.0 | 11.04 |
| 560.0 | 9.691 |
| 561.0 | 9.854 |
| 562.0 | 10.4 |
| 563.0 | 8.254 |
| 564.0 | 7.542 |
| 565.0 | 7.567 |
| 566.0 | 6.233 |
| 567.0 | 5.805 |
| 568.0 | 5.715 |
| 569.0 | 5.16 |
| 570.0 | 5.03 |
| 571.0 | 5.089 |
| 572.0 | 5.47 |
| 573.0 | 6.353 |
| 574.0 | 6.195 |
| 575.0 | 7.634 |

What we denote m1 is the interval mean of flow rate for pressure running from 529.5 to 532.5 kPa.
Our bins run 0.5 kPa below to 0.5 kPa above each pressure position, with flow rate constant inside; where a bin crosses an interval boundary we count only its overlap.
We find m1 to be 10.8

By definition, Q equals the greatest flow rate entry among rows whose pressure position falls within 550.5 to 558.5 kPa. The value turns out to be 11.27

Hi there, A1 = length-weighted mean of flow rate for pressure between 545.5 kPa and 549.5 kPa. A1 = 9.56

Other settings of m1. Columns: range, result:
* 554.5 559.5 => 10.7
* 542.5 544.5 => 10.1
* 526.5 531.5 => 11.3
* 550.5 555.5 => 10.2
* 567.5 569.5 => 5.44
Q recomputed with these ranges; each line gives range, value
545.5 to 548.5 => 9.821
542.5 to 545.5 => 10.18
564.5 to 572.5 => 7.567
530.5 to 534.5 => 11.75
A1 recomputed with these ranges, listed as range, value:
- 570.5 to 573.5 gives 5.64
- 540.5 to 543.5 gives 10.1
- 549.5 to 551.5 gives 9.92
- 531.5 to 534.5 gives 11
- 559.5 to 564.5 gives 9.15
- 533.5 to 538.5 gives 10.7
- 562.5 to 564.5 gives 7.9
